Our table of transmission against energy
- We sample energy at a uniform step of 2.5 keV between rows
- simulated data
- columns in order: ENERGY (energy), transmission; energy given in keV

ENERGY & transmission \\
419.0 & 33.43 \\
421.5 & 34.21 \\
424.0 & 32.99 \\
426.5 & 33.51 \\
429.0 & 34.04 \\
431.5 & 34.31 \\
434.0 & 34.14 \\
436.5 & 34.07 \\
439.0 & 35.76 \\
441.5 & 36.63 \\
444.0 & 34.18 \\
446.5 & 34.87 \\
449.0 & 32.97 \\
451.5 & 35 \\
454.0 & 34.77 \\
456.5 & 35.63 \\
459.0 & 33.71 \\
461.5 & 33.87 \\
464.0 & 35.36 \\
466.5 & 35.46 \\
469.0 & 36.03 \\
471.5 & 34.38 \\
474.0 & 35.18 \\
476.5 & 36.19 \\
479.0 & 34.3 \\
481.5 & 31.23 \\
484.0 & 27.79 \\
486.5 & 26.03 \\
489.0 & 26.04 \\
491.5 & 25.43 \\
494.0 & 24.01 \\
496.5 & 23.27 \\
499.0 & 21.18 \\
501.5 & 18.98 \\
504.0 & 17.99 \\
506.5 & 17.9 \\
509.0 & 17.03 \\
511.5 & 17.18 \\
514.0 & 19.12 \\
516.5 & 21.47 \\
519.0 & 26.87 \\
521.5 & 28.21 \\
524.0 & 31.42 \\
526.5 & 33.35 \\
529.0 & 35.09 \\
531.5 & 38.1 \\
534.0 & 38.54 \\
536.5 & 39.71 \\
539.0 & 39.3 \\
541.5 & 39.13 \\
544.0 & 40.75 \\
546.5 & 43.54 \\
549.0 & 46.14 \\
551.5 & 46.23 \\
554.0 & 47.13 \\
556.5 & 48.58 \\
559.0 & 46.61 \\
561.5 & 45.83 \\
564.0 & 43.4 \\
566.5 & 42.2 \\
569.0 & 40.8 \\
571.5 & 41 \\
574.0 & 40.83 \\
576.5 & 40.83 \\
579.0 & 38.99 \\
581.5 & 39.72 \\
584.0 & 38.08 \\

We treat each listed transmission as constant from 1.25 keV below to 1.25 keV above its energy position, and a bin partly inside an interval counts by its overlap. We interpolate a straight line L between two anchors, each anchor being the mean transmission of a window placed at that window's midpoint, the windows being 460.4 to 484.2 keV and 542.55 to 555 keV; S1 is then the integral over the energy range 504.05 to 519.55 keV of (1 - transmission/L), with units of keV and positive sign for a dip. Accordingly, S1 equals 7.9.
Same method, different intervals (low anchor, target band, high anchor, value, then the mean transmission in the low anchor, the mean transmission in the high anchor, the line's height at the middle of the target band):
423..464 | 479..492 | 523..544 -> 2.8 keV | 34.4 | 37.1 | 35.7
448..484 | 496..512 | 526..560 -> 8.0 keV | 34.4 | 41.7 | 38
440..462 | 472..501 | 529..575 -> 7.1 keV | 34.7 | 42.5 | 37.4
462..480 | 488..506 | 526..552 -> 7.2 keV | 35.2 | 40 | 37.1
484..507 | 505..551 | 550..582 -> 1.4 keV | 22.8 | 43.3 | 32.2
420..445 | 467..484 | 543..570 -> 1.7 keV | 34.4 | 44.7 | 38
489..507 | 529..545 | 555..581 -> -2.6 keV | 21.7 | 42.9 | 33.5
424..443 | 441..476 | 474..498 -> -3.6 keV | 34.5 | 28.5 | 31.7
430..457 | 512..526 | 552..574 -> 5.3 keV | 34.7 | 44.3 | 40.8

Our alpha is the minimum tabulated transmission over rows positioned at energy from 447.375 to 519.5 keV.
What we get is 17.03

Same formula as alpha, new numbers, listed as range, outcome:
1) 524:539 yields 31.42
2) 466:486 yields 27.79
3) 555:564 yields 43.4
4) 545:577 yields 40.8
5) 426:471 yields 32.97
